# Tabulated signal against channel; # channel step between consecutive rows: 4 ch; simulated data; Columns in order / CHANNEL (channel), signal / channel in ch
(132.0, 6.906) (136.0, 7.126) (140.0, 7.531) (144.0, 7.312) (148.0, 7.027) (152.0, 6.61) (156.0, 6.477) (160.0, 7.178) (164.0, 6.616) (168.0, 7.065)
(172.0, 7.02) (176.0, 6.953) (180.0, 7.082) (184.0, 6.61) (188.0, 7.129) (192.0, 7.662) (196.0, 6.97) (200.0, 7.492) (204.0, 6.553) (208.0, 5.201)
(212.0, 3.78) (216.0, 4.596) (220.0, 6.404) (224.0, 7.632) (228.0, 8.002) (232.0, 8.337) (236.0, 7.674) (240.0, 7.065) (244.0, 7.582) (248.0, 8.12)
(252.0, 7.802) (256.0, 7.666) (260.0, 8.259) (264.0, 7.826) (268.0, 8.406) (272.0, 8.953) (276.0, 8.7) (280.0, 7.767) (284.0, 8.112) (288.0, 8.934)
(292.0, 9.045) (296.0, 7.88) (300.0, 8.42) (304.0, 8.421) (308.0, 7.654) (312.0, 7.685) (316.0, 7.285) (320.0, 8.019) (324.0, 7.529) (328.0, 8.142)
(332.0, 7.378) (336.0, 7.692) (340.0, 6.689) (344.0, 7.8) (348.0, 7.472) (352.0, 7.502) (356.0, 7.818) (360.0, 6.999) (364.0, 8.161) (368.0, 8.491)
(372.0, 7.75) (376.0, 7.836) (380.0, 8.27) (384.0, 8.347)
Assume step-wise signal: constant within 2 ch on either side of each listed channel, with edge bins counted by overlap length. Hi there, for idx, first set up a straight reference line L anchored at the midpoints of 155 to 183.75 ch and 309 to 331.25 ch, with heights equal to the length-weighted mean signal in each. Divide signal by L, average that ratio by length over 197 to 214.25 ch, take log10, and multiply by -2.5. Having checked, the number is 0.22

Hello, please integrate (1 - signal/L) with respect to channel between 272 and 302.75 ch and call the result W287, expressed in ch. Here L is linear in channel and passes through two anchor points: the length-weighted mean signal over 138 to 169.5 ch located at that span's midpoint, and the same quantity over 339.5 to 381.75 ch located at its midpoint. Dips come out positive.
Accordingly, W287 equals -4.0 ch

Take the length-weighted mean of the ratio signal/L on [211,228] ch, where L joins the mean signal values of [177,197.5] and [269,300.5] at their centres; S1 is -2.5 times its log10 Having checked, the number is 0.25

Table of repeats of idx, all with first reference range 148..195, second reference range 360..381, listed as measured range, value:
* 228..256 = -0.07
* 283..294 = -0.16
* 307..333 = 0.01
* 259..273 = -0.12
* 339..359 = 0.06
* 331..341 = 0.07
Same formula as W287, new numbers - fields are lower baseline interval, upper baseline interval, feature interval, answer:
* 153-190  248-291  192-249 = 5.7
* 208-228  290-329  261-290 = -4.8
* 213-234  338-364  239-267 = -3.3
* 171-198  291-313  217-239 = 0.1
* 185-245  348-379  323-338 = -0.3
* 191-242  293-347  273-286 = -1.6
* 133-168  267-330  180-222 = 6.3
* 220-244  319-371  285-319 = -2.3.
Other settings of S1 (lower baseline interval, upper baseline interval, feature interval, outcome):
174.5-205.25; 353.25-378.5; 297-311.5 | -0.07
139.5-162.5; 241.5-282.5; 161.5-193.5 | 0.04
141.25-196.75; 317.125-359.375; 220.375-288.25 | -0.10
